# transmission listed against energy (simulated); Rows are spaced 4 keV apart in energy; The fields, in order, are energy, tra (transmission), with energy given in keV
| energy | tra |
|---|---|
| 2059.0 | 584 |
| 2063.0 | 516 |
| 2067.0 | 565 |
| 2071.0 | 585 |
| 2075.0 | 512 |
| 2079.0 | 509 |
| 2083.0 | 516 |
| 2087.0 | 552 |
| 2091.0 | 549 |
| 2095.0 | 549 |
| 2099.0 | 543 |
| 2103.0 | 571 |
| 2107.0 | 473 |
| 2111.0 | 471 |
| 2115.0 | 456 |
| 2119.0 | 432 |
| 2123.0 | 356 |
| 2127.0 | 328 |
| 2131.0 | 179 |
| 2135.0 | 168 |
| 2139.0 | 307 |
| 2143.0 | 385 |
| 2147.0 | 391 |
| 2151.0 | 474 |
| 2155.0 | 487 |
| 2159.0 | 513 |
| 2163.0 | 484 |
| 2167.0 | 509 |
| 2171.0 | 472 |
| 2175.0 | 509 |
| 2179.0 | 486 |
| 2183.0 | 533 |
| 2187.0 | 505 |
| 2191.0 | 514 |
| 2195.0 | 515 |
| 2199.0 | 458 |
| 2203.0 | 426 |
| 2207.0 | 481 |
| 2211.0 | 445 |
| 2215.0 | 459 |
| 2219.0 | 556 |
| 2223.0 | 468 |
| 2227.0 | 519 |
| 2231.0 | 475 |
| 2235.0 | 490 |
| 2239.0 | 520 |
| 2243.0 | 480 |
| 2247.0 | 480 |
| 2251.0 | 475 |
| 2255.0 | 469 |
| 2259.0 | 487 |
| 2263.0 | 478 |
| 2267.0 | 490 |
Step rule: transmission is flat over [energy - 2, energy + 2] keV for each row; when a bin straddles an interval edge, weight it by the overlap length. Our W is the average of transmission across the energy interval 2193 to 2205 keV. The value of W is 466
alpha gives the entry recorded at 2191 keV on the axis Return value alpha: 514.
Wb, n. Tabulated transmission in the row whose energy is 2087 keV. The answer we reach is 552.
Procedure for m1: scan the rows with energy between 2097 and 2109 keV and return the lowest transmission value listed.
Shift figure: 473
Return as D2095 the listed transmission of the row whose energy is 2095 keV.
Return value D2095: 549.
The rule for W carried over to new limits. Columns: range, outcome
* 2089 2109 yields 537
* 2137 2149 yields 361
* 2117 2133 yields 324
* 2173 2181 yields 498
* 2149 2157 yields 480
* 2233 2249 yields 492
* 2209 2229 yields 489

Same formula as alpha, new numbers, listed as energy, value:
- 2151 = 474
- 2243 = 480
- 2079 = 509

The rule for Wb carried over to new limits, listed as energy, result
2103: 571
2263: 478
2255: 469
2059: 584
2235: 490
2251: 475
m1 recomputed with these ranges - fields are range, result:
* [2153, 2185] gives 472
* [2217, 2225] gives 468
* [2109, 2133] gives 179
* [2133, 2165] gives 168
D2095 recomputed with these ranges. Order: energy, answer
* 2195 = 515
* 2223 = 468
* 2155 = 487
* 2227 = 519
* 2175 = 509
